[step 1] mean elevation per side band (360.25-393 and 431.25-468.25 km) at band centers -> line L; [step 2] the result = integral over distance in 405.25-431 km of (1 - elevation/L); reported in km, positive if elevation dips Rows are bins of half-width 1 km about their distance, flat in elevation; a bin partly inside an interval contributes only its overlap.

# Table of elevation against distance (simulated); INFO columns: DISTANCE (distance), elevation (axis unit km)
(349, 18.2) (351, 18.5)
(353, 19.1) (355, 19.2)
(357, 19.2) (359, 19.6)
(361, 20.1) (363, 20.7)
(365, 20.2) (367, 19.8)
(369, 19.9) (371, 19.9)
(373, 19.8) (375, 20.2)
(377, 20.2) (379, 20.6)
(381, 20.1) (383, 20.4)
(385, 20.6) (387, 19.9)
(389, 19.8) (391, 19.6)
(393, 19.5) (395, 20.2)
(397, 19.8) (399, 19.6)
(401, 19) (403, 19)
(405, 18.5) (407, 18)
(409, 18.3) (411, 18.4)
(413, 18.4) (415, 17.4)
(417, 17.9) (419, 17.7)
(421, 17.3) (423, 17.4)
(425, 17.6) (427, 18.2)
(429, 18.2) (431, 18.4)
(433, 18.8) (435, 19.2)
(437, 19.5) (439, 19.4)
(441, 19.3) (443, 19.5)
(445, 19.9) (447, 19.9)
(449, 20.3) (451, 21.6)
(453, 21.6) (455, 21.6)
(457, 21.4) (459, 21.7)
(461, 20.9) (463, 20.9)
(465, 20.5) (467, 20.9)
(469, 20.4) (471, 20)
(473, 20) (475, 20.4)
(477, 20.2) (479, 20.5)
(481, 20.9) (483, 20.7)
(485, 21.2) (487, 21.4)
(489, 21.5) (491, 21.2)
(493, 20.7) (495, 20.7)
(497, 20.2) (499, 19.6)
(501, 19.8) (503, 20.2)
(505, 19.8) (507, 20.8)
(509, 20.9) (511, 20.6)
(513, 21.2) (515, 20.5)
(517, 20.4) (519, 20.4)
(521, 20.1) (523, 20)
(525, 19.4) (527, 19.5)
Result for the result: 2.92 km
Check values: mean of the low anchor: 20.1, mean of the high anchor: 20.3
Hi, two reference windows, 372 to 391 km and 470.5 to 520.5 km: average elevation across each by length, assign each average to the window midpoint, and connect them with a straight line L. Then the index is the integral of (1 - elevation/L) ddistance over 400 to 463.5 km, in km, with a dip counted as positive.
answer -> 3.5 km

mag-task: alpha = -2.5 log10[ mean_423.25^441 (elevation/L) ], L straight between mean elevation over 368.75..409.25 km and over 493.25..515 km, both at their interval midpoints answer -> 0.07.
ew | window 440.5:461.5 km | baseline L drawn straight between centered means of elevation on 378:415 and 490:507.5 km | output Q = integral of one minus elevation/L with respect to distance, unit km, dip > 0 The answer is -0.9 km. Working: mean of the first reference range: 19.4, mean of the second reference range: 20.3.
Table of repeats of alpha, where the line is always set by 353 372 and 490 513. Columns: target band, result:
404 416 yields 0.106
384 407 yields 0.024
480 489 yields -0.038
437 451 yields 0.019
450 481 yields -0.030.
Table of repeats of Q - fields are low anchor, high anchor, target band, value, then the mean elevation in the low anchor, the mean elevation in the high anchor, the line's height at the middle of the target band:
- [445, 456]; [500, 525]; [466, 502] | 0.1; 20.9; 20.4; 20.6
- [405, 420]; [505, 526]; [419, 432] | 0.4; 18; 20.4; 18.3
